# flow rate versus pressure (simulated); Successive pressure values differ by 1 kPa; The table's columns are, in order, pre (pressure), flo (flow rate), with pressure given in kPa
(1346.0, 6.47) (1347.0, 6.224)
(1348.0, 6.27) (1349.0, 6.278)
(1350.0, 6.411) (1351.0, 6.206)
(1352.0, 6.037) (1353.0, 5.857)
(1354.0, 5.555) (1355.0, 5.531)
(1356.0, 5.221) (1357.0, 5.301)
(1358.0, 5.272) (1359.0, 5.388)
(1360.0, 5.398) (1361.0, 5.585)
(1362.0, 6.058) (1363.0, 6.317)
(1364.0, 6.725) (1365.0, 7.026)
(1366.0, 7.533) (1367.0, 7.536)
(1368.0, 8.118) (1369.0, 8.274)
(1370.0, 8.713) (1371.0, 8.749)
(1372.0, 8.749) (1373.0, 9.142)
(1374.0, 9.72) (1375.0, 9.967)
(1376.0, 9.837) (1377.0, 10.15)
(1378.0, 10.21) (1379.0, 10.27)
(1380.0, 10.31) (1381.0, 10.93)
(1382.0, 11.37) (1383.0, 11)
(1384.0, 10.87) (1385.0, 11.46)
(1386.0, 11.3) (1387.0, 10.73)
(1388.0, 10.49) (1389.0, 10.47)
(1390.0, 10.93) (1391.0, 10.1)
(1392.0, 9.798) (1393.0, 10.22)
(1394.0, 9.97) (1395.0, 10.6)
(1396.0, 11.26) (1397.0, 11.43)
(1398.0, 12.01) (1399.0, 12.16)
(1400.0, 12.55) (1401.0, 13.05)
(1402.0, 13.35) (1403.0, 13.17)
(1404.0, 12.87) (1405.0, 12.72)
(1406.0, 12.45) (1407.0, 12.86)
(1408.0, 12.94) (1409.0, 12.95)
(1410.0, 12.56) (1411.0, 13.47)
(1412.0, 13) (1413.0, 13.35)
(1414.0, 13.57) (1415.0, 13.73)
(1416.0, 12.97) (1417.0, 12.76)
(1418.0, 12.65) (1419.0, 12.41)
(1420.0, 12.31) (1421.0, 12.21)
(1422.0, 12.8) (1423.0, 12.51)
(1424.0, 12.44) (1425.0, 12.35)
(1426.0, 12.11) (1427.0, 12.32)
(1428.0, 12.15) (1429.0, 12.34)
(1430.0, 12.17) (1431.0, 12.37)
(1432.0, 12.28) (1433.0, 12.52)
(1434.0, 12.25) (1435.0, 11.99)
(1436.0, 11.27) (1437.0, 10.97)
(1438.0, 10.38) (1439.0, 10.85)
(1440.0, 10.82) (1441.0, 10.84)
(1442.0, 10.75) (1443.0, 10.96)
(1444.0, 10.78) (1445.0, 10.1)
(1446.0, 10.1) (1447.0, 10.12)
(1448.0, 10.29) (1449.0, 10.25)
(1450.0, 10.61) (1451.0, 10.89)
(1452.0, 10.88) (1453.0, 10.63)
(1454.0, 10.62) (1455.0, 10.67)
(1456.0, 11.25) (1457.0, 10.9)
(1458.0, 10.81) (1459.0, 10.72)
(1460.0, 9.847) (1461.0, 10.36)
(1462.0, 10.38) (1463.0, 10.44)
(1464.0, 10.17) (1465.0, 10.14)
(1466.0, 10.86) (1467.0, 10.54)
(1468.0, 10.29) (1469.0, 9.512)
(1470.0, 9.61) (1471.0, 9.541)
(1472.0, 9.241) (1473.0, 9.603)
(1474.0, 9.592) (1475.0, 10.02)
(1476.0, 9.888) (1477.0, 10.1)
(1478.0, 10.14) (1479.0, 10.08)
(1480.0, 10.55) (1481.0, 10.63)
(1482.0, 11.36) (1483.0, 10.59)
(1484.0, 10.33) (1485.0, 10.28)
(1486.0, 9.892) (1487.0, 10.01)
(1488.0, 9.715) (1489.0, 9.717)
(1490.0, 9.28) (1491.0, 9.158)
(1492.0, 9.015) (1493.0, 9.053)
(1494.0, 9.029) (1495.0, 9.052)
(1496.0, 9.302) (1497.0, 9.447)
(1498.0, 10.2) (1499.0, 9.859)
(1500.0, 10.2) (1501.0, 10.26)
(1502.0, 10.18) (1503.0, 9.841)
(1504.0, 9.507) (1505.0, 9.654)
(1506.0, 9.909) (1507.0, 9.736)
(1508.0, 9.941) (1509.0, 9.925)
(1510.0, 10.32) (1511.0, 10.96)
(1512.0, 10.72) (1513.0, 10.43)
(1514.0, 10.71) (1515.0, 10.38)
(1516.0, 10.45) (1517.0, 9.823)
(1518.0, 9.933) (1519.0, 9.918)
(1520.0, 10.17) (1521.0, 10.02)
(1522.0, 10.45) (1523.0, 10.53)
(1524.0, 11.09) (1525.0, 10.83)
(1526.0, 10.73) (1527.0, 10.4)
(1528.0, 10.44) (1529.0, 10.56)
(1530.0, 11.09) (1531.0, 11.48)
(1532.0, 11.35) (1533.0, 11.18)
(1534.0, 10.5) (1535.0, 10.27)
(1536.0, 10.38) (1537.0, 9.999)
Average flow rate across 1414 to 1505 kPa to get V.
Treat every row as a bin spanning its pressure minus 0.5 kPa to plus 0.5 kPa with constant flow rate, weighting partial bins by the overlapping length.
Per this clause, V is 10.7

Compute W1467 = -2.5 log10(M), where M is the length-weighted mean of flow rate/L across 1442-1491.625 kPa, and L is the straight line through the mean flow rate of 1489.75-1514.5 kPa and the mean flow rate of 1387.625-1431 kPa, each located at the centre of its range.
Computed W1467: 0.05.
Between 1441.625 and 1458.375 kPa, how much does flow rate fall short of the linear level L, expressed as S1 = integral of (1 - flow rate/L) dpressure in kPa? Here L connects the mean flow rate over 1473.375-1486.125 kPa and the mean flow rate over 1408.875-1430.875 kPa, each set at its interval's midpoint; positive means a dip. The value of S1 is 1.2 kPa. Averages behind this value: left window 12.7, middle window 10.6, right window 10.3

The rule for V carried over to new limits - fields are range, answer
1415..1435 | 12.4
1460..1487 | 10.2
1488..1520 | 9.87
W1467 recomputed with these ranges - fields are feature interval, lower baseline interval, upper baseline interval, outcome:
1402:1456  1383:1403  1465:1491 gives -0.11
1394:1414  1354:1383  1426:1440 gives -0.23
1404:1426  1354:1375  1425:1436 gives -0.17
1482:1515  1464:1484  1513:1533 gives 0.05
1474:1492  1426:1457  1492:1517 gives 0.03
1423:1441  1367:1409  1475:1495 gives -0.14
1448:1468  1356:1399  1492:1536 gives -0.08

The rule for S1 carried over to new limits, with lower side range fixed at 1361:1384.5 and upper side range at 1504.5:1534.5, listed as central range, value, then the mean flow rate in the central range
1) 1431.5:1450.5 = -2.6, 11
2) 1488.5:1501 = 0.9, 9.48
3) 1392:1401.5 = -2.3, 11.4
